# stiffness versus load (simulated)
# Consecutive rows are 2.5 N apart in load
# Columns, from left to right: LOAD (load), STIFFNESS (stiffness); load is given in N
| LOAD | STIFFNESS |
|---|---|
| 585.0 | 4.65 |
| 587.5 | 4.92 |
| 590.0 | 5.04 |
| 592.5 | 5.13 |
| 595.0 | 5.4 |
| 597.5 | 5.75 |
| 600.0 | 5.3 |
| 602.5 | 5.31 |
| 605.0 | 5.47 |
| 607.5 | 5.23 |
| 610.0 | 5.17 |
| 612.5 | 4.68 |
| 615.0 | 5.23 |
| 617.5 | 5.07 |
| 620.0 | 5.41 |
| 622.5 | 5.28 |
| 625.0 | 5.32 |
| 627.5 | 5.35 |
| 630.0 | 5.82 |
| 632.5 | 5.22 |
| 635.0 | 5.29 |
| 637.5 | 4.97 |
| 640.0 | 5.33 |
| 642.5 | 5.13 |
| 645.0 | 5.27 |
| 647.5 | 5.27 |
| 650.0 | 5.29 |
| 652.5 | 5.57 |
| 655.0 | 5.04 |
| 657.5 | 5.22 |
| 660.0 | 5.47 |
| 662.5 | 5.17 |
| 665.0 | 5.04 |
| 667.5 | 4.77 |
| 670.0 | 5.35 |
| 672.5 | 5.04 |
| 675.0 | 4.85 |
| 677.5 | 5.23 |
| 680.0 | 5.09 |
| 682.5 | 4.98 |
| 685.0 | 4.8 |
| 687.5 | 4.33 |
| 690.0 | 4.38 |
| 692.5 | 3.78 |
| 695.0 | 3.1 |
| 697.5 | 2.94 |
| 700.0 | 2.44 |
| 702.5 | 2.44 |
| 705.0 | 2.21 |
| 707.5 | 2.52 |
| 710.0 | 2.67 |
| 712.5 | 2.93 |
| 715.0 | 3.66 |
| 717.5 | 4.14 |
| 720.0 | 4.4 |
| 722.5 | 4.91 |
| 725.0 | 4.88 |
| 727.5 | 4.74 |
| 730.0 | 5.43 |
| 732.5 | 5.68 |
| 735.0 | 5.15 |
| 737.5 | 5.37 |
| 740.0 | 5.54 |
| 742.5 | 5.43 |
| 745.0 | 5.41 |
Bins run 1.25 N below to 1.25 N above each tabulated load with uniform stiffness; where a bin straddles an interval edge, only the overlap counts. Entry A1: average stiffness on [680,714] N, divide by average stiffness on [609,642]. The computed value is 0.65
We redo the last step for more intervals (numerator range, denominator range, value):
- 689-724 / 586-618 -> 0.64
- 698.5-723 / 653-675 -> 0.62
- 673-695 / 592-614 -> 0.87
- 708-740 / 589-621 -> 0.86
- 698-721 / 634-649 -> 0.58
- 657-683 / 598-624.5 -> 0.98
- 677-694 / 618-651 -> 0.87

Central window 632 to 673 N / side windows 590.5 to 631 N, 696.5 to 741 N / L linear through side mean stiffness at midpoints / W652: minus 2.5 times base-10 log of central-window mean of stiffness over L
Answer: -0.09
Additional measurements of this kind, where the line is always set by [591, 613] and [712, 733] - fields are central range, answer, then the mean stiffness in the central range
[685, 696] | 0.181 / 4.02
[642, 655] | -0.061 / 5.29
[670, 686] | -0.046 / 5.03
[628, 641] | -0.050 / 5.33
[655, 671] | -0.053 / 5.16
